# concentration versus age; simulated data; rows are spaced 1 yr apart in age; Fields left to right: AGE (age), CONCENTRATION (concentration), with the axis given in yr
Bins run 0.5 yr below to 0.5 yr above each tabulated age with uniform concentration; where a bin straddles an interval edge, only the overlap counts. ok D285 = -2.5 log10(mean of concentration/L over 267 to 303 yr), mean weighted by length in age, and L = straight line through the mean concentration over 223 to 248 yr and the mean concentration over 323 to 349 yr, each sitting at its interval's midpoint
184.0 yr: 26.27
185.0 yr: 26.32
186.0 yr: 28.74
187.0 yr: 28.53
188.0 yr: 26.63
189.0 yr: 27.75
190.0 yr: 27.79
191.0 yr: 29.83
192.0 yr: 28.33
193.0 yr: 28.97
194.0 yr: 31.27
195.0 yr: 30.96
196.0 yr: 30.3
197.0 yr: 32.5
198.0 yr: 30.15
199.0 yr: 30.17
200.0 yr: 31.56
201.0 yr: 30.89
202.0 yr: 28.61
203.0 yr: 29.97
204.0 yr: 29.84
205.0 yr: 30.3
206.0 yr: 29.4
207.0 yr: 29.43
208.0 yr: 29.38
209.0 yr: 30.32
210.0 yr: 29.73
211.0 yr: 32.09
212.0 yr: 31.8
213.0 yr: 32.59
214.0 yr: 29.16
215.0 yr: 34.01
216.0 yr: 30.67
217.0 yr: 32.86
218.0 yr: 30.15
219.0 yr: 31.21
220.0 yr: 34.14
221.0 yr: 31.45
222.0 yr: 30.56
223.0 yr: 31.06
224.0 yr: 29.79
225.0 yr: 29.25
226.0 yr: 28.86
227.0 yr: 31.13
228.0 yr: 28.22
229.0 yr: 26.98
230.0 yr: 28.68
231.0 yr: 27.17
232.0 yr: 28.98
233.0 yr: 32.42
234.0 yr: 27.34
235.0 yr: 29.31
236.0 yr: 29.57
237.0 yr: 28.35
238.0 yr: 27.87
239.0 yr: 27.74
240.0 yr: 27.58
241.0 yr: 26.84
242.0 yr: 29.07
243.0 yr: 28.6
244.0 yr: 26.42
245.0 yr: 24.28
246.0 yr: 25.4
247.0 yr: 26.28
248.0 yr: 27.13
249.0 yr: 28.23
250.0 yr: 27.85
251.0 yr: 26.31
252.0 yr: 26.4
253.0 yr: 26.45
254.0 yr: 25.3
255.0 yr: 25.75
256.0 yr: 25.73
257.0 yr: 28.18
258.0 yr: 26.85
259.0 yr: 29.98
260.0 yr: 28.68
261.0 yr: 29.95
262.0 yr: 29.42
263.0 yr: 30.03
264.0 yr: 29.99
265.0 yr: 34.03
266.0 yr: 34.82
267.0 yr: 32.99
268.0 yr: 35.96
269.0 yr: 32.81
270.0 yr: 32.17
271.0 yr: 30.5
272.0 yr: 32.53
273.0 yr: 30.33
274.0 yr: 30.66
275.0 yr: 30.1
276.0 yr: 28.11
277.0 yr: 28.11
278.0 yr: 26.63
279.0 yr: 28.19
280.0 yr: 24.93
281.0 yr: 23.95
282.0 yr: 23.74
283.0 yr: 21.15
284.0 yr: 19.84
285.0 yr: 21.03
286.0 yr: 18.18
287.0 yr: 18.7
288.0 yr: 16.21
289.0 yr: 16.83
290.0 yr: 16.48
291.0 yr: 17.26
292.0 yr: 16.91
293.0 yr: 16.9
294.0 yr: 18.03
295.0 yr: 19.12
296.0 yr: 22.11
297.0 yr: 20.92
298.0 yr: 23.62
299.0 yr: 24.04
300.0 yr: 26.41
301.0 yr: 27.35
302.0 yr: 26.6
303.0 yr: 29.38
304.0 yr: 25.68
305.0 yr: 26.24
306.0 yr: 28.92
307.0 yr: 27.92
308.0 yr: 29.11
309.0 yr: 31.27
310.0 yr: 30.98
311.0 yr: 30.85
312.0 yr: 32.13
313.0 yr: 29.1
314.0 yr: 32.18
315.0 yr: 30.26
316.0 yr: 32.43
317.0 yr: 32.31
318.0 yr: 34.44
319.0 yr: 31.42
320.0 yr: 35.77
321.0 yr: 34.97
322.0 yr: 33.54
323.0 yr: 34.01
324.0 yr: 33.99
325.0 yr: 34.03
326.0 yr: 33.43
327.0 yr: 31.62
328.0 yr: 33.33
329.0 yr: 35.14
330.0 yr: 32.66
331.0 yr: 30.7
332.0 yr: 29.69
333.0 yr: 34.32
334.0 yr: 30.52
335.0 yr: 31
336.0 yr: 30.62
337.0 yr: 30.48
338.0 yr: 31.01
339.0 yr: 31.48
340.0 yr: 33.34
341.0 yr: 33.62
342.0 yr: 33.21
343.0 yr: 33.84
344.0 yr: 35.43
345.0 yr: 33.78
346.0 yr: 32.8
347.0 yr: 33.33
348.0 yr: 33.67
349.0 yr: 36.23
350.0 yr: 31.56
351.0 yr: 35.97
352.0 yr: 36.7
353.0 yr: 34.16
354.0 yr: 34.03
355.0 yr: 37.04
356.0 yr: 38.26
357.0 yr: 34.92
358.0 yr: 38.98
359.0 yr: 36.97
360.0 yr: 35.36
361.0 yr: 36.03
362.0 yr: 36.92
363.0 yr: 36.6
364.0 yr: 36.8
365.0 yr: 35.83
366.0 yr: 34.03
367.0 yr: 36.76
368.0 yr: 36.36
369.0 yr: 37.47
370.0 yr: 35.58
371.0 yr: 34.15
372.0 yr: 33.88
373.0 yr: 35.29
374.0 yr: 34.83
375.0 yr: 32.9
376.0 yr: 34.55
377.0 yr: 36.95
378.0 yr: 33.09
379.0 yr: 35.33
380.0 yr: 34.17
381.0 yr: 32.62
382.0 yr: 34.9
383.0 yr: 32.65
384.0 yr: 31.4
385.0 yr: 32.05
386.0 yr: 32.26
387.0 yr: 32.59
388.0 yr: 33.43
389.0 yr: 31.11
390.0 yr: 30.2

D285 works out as 0.24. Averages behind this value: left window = 28.2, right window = 32.8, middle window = 24.4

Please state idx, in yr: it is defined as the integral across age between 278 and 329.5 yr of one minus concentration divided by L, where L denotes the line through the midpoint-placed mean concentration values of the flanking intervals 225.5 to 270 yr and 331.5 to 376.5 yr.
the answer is 8.3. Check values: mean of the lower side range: 28.7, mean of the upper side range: 34.5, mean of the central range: 26.7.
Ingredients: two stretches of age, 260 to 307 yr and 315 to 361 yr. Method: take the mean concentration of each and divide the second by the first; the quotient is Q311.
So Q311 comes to 1.3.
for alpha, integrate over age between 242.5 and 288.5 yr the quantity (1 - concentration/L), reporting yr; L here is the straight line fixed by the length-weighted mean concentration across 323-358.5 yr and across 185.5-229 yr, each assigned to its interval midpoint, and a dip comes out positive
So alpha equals 6.23 yr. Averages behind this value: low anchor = 30.2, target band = 27.4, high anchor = 33.6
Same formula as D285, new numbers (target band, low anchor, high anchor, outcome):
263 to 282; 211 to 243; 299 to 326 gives 0.00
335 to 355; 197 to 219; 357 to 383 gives 0.04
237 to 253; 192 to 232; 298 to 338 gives 0.13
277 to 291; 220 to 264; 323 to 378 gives 0.39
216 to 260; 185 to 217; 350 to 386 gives 0.10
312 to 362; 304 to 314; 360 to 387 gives -0.06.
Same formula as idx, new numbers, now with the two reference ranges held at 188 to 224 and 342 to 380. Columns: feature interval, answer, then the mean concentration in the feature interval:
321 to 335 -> 0.6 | 32.9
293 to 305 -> 3.5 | 23.7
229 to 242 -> 1.2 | 28.5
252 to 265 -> 1.6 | 28.2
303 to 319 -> 1.6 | 30.3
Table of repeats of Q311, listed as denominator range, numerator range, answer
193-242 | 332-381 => 1.15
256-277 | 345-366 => 1.16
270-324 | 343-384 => 1.32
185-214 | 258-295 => 0.87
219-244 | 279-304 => 0.74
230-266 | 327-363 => 1.21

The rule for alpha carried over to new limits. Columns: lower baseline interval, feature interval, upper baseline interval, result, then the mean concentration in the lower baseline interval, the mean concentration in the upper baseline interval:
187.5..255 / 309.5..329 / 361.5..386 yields 0.0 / 29.2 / 34.7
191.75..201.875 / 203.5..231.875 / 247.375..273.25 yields -0.2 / 30.5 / 29.5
